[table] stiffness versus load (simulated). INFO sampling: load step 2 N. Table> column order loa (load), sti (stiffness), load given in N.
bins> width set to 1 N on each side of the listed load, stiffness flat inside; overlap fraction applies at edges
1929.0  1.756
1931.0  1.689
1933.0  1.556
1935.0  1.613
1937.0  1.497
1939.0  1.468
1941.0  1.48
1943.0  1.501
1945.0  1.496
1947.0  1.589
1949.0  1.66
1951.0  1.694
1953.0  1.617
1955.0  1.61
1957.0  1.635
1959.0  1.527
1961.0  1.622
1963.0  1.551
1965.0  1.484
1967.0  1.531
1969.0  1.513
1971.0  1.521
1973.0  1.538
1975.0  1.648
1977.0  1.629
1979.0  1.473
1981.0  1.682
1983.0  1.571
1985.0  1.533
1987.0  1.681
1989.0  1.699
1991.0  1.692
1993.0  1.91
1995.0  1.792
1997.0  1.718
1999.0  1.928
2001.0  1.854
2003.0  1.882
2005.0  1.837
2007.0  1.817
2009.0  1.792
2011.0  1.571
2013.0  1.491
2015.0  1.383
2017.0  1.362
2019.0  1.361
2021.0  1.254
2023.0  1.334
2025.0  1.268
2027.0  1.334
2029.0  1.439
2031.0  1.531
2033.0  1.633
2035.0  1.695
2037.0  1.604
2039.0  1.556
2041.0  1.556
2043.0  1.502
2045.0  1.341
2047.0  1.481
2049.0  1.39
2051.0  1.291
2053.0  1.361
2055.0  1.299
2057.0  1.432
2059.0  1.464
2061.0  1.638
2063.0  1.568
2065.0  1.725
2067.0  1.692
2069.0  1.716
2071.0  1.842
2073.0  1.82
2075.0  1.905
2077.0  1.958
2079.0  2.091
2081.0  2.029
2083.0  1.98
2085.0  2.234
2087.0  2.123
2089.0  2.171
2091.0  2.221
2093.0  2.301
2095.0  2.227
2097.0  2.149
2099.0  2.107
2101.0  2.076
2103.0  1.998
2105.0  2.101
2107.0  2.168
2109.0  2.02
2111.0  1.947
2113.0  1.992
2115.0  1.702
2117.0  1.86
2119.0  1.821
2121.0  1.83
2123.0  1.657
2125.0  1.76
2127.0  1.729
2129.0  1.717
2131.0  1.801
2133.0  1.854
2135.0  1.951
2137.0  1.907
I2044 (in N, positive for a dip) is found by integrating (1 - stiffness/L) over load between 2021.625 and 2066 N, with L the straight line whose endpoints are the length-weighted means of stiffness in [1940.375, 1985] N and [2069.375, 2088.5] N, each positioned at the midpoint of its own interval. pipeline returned 9.3 N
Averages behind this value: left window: 1.57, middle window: 1.47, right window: 1.99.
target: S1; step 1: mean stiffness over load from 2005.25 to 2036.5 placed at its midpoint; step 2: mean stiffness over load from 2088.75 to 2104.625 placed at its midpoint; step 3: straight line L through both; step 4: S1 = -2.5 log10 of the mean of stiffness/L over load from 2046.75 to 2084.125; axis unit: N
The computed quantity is 0.13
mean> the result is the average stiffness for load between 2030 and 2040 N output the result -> 1.6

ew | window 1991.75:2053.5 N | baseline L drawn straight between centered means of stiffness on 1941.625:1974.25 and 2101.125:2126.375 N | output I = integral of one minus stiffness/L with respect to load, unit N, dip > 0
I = 5.3 N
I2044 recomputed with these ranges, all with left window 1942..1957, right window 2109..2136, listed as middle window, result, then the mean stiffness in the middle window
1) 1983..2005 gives -1.4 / 1.76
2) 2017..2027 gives 2.2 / 1.31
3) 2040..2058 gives 3.4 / 1.41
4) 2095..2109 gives -2.4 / 2.1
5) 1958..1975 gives 0.8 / 1.54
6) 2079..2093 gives -2.8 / 2.14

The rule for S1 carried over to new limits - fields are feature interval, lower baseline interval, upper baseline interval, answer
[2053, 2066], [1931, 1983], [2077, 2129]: 0.24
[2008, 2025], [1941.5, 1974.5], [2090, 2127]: 0.20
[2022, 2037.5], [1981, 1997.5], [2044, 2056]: 0.00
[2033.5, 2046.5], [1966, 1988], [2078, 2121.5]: 0.18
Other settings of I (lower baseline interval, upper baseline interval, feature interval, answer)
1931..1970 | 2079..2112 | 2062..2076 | 1.82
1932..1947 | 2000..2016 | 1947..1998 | -0.38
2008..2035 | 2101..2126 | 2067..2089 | -2.92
